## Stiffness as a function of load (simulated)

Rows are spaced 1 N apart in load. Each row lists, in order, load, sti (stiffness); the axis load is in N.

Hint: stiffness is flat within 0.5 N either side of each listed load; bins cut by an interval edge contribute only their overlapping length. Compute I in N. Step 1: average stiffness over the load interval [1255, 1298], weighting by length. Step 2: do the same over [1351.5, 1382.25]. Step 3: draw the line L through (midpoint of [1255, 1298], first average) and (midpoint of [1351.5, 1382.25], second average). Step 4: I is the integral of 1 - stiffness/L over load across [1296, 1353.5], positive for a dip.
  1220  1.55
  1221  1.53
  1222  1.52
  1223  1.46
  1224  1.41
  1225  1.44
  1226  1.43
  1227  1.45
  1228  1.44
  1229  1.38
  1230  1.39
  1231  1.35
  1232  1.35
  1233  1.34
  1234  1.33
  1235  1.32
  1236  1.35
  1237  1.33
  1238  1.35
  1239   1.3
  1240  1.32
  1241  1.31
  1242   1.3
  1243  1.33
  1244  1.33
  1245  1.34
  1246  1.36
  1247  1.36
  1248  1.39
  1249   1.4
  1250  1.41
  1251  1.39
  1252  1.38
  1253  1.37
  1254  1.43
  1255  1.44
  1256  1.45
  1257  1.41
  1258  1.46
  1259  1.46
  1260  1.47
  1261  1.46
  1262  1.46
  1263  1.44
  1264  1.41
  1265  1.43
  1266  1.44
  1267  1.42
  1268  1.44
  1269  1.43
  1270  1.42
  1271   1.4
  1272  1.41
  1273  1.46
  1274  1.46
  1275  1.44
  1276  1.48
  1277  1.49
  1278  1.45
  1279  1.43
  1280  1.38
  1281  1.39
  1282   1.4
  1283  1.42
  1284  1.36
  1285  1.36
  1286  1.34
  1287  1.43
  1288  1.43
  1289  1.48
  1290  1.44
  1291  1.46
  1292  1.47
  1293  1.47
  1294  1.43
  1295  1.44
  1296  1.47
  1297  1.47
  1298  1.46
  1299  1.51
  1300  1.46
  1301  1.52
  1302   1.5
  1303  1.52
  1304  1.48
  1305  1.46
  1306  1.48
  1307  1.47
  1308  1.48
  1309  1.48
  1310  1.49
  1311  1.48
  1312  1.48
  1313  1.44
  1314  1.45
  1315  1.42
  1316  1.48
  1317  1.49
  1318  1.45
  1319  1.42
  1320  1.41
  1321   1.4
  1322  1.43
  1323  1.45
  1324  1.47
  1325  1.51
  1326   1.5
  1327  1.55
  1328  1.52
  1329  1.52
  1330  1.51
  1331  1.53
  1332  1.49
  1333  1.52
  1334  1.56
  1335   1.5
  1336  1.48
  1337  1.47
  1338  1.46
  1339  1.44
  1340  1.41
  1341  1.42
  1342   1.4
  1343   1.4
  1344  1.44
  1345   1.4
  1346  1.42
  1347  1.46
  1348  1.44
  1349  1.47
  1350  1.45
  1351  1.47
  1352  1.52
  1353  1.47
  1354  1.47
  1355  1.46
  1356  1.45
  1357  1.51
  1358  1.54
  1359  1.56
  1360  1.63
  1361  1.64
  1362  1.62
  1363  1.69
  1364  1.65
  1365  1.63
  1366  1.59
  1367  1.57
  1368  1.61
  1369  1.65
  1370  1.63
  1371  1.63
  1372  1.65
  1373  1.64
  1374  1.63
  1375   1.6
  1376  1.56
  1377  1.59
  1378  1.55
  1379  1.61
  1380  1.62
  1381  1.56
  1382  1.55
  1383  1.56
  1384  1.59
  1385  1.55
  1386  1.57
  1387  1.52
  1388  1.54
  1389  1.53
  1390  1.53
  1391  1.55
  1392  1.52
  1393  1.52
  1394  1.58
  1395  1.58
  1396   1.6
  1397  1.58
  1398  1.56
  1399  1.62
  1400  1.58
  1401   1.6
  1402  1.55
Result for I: 1.7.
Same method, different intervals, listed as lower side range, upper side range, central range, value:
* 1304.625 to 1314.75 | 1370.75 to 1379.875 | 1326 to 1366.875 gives 1.11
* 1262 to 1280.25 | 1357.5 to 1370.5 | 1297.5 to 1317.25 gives 0.38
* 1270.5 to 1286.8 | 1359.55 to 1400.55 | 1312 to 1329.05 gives 0.28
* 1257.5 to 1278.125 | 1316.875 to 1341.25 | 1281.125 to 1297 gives 0.31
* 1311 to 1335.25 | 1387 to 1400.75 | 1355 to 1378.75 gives -1.07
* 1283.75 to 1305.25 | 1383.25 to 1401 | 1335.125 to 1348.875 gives 0.63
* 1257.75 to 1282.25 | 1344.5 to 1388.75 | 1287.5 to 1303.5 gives -0.02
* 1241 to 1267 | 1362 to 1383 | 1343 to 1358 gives 1.06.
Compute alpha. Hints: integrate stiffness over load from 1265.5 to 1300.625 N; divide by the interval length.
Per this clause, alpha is 1.44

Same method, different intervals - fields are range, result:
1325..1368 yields 1.51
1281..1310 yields 1.45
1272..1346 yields 1.46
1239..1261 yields 1.39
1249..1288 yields 1.42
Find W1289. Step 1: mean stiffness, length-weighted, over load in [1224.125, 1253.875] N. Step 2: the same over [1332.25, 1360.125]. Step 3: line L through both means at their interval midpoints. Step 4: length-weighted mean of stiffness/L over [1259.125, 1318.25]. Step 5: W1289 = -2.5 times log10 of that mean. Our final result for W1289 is -0.03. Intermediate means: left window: 1.36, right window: 1.47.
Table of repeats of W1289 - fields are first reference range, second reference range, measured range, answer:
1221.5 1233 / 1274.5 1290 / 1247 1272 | 0.00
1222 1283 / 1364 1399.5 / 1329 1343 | 0.03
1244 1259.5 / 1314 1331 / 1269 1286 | 0.01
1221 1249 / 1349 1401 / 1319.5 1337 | 0.01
